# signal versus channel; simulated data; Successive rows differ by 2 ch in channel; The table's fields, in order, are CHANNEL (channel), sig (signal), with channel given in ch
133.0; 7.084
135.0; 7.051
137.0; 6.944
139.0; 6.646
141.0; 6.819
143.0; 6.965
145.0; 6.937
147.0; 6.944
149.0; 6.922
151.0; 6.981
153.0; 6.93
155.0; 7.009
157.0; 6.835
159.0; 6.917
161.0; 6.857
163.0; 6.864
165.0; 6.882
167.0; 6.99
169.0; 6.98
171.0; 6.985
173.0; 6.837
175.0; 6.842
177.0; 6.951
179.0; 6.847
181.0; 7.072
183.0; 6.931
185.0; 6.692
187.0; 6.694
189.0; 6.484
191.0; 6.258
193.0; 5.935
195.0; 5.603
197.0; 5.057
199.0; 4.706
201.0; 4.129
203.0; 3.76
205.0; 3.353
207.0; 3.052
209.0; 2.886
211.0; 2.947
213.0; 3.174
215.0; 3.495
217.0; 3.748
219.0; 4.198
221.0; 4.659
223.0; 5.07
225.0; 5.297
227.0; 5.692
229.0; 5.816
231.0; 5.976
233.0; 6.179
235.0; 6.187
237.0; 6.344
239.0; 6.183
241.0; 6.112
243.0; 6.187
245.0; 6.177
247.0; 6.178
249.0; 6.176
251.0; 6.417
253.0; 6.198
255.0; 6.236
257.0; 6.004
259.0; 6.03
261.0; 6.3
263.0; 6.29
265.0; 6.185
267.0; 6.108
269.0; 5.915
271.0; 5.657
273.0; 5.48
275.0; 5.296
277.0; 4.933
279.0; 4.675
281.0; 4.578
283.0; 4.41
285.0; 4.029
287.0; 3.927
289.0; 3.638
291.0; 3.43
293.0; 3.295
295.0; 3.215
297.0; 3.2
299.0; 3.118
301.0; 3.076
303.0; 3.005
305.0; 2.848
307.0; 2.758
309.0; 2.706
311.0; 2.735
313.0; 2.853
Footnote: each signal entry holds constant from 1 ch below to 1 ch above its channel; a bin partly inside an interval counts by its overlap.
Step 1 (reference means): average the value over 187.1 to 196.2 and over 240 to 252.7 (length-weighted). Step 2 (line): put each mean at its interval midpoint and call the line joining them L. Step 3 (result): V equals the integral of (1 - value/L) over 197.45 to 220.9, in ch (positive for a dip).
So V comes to 9.5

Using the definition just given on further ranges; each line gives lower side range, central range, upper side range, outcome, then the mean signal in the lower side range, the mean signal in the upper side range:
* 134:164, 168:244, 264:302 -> 5.2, 6.91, 4.43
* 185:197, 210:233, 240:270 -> 5.7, 6.14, 6.17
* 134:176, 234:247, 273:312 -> -3.5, 6.91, 3.67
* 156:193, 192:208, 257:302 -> 4.7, 6.8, 4.7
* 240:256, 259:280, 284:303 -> -3.5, 6.21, 3.41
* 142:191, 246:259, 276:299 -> -3.9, 6.88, 3.9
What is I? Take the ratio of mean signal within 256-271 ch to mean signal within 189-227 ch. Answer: 1.4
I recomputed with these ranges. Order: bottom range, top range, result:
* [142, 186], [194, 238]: 0.67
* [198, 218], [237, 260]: 1.75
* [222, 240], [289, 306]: 0.54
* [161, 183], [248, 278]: 0.86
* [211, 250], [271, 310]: 0.71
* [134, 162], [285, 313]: 0.46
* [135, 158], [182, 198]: 0.90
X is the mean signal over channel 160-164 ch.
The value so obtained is 6.86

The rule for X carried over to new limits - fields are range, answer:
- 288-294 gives 3.45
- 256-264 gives 6.16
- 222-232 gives 5.57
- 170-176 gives 6.89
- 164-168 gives 6.94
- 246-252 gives 6.26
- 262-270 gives 6.12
